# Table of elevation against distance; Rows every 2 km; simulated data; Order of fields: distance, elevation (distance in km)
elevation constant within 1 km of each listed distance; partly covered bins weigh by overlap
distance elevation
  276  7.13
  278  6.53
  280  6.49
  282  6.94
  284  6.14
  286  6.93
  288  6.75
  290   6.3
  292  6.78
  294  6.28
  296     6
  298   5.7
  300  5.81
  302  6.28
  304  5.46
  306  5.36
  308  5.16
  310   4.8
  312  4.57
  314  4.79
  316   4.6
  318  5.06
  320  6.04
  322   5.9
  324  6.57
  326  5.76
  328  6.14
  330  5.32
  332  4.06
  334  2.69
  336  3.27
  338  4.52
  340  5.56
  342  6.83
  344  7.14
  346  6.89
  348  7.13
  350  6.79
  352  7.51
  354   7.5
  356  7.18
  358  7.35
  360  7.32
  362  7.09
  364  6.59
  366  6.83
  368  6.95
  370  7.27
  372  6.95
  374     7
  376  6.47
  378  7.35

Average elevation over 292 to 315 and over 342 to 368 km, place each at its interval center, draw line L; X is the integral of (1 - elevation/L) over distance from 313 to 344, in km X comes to 5.3 km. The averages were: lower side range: 5.53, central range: 5.21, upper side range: 7.09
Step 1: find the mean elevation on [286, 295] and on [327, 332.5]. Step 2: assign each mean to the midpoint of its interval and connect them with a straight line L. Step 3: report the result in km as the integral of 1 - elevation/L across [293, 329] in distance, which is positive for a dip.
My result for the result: 1.86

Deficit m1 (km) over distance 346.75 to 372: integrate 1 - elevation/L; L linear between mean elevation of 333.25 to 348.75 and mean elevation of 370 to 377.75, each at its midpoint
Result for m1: -3.3 km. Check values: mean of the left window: 5.52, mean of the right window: 6.92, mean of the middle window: 7.12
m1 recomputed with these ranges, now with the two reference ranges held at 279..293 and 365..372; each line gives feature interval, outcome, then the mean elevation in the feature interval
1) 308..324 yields 3.69 km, 5.2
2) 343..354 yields -0.34 km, 7.13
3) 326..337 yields 3.87 km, 4.43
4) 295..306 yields 1.45 km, 5.81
